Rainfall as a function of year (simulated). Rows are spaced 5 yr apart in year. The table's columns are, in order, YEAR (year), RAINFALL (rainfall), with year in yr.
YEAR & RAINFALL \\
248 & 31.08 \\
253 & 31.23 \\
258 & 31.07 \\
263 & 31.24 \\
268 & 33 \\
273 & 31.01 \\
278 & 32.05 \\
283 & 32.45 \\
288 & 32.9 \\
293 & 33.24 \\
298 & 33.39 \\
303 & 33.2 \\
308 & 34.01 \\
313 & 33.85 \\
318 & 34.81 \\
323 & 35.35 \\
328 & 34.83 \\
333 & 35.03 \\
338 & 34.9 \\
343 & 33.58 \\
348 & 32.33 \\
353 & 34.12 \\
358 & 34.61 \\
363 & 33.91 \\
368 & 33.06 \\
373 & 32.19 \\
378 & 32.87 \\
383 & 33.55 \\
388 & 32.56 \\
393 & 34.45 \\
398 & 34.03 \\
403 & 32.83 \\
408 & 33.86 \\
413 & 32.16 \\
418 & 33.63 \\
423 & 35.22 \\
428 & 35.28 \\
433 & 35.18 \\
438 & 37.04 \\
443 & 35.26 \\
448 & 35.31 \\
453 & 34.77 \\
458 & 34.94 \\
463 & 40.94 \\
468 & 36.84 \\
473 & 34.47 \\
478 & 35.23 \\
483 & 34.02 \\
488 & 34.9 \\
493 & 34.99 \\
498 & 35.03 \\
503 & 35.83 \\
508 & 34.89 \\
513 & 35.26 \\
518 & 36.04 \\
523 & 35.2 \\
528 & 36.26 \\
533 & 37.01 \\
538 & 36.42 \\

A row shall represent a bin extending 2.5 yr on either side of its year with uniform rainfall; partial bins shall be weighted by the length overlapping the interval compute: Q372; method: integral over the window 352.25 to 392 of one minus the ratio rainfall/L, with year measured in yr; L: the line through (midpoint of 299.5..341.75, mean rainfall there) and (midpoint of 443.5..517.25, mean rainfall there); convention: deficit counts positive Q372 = 1.6 yr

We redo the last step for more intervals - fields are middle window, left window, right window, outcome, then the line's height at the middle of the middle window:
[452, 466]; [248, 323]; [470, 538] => -0.9 yr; 34.8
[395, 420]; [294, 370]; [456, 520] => 1.1 yr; 34.8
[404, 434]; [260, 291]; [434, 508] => 0.5 yr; 34.7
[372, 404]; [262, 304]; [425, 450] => 1.2 yr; 34.6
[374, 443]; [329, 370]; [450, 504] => 1.4 yr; 34.7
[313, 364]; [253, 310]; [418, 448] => -1.2 yr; 33.6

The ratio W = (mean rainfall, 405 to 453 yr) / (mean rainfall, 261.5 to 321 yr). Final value 1.05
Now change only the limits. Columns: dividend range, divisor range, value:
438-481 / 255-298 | 1.12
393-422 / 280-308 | 1.01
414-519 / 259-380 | 1.06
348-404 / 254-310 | 1.03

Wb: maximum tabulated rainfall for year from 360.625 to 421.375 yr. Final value 34.45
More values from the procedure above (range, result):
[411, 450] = 37.04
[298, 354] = 35.35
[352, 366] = 34.61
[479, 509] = 35.83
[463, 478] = 40.94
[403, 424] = 35.22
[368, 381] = 33.06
